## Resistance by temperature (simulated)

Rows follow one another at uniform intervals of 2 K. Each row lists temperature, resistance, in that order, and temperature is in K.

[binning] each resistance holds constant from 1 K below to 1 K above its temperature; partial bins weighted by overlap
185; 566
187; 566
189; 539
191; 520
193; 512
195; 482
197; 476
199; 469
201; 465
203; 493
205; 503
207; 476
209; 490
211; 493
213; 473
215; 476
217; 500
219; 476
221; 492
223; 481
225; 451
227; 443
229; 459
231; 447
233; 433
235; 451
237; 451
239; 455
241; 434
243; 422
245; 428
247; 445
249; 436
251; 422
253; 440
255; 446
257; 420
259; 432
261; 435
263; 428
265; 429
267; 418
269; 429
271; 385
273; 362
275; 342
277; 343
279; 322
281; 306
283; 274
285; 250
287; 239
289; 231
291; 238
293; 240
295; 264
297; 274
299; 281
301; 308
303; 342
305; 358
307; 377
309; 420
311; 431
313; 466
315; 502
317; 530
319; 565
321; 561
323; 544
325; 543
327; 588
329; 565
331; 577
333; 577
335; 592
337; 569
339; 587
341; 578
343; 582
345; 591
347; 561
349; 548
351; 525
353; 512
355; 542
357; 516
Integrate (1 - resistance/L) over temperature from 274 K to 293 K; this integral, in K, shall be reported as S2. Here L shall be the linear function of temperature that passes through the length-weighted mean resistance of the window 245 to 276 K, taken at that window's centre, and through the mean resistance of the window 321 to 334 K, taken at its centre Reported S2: 7.6 K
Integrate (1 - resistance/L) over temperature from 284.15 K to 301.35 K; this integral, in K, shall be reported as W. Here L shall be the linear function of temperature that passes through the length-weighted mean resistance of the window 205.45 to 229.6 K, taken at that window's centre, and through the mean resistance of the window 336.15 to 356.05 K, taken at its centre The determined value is 8.8 K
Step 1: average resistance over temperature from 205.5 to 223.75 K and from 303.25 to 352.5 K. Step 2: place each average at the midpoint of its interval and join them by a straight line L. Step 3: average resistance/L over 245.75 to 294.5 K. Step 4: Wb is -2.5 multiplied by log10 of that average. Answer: 0.36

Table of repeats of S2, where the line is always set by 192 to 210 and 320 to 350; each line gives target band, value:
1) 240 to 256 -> 2.5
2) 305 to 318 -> 2.6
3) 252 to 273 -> 4.1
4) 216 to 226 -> 0.4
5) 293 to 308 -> 6.5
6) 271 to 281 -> 3.6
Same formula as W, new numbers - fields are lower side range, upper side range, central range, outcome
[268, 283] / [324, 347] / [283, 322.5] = 8.5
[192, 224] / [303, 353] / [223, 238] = 1.3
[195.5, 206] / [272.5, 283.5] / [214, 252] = -3.4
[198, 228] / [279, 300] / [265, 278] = -2.9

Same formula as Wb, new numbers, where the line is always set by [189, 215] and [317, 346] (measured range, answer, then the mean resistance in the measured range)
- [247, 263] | 0.20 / 433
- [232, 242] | 0.15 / 445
